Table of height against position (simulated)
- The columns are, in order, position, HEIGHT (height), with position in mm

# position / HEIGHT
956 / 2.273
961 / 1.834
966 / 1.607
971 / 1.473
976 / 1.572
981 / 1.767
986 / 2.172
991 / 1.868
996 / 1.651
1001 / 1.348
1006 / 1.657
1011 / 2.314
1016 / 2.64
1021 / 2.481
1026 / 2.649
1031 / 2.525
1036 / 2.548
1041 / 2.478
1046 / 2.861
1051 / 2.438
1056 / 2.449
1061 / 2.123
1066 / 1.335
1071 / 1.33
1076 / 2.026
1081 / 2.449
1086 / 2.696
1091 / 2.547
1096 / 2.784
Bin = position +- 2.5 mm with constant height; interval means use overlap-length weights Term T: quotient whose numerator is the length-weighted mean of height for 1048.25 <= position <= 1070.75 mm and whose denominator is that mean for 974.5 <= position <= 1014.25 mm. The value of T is 1.11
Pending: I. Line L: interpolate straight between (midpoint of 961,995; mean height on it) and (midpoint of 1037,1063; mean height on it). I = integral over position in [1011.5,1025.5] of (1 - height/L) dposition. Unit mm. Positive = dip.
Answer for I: -2.5 mm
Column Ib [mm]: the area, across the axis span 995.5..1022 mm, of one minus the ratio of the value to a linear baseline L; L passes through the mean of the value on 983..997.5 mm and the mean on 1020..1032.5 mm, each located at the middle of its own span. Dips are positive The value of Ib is 2.9 mm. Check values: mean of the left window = 1.91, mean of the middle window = 2.02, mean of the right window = 2.56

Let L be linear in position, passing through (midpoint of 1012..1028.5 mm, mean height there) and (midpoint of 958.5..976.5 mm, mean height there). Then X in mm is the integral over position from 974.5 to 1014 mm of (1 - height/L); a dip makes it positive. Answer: 5.3 mm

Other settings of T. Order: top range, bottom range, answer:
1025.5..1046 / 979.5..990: 1.31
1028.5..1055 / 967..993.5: 1.46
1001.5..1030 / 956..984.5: 1.33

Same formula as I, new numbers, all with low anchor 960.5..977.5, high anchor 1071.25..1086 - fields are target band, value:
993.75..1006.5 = 1.7 mm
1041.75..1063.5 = -4.6 mm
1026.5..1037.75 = -3.6 mm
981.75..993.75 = -2.0 mm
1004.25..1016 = -2.1 mm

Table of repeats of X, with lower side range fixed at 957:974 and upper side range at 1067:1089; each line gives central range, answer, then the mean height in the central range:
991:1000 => 0.7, 1.66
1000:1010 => 1.0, 1.65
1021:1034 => -4.5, 2.57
